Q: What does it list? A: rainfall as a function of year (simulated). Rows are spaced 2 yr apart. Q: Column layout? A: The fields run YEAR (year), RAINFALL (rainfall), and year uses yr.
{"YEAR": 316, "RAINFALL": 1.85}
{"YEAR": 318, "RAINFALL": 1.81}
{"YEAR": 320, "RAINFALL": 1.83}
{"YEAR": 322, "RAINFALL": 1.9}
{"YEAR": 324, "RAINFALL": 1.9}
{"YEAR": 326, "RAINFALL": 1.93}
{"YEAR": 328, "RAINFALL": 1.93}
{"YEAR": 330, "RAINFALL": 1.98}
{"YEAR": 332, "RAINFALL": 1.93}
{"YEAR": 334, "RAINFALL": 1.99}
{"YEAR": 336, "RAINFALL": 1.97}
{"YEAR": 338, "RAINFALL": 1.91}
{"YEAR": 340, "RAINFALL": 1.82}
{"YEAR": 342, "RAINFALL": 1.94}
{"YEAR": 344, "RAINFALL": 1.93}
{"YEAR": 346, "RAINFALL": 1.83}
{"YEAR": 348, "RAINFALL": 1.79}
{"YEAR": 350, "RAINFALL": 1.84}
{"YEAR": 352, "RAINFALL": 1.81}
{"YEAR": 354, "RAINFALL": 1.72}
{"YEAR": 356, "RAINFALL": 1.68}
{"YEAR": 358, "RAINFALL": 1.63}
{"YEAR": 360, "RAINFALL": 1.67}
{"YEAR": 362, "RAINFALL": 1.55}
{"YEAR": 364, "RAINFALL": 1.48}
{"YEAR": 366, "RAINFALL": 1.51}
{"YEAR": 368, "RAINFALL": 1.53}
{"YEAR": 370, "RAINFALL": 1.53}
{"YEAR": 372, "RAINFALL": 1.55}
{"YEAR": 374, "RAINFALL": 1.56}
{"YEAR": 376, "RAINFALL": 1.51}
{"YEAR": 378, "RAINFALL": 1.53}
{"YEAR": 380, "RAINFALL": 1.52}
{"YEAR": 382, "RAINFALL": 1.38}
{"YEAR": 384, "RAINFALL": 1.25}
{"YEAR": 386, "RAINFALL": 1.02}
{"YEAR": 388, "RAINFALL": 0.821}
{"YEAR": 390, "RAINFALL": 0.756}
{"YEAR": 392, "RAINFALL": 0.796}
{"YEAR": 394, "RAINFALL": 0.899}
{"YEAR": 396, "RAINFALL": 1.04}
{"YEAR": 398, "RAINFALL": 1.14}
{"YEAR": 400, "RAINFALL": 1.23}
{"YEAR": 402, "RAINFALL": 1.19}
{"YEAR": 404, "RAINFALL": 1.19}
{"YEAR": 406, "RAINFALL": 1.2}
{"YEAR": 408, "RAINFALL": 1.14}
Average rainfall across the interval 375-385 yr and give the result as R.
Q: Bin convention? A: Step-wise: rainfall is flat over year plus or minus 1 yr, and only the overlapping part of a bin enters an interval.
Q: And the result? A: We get 1.44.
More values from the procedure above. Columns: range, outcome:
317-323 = 1.85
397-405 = 1.19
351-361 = 1.7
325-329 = 1.93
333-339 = 1.96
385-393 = 0.848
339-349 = 1.86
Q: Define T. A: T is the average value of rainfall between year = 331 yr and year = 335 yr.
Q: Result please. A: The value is 1.96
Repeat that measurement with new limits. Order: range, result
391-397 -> 0.912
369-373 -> 1.54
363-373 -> 1.52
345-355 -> 1.8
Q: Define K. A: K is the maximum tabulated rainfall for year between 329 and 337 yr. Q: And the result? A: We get 1.99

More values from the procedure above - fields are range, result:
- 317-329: 1.93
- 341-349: 1.94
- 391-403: 1.23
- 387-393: 0.821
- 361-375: 1.56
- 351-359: 1.81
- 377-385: 1.53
